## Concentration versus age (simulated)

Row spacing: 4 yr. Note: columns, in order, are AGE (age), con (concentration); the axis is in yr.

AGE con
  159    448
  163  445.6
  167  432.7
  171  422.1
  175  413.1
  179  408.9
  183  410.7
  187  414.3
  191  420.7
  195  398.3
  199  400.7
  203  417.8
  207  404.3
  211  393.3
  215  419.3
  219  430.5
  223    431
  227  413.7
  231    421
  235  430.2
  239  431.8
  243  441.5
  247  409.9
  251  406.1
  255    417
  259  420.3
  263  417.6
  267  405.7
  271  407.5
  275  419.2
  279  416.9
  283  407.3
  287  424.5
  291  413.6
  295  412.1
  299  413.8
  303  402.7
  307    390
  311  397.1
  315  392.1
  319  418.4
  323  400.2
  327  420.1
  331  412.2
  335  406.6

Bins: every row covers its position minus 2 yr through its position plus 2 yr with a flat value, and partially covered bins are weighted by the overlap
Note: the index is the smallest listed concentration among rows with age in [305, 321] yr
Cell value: 390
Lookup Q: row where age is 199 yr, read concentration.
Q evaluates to 400.7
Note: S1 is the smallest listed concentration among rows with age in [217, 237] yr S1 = 413.7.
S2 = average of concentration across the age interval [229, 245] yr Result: 431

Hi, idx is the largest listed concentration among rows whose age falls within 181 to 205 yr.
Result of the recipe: 420.7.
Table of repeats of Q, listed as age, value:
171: 422.1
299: 413.8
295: 412.1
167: 432.7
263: 417.6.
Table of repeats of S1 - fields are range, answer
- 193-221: 393.3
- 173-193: 408.9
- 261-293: 405.7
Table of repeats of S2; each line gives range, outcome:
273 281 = 418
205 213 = 399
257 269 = 415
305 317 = 393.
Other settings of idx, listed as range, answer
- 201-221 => 430.5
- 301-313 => 402.7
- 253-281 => 420.3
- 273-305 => 424.5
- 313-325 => 418.4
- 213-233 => 431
